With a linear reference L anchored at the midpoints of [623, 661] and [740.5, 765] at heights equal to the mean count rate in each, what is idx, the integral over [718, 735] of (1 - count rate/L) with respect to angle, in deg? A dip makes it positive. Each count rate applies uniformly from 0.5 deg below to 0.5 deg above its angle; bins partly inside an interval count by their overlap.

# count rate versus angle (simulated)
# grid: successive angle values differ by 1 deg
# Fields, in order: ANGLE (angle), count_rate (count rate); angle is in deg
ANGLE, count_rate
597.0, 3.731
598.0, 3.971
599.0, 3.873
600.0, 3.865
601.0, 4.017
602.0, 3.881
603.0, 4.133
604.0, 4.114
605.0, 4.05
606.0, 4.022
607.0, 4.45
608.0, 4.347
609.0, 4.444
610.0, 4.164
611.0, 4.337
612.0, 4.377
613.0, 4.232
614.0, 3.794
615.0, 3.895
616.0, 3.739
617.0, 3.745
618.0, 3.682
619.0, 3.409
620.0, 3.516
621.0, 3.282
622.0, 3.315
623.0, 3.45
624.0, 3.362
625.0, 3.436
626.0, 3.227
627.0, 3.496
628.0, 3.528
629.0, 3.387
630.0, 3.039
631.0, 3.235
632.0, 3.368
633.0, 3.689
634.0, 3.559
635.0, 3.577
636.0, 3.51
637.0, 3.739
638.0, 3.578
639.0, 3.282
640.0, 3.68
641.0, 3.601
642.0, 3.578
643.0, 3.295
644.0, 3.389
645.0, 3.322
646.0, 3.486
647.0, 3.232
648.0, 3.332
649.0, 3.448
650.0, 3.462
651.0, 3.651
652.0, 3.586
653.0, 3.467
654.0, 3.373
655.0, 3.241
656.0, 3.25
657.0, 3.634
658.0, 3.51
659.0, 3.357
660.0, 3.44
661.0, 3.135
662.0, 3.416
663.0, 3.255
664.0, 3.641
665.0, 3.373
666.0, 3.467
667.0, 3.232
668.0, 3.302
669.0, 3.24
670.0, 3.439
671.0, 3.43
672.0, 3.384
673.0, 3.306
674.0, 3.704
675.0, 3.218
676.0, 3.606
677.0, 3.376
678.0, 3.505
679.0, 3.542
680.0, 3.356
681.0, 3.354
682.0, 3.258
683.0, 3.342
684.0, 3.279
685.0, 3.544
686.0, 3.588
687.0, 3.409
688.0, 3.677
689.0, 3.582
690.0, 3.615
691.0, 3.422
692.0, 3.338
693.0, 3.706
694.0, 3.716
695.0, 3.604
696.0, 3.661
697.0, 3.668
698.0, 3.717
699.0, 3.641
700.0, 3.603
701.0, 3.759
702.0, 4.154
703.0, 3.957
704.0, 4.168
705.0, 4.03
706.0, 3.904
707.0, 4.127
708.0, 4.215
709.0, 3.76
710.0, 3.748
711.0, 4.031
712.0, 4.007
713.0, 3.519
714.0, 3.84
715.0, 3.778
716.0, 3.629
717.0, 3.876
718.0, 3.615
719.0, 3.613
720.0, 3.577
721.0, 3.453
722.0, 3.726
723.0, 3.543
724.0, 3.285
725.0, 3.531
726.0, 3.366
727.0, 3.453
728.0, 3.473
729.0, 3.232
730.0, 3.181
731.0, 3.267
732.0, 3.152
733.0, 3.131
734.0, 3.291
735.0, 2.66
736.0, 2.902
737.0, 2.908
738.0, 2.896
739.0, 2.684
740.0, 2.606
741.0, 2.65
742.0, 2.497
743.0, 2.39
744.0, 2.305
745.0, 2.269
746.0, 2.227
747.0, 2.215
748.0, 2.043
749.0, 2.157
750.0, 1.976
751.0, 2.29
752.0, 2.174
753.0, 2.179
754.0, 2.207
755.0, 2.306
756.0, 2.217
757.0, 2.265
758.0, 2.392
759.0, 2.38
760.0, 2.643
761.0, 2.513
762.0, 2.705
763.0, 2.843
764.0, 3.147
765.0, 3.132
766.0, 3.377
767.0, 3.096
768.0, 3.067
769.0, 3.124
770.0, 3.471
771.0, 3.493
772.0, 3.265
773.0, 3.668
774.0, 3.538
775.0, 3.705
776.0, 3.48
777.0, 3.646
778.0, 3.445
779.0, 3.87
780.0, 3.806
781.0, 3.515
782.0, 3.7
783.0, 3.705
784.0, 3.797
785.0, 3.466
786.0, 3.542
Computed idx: -4.7 deg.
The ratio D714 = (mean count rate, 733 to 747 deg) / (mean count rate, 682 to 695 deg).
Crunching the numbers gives 0.75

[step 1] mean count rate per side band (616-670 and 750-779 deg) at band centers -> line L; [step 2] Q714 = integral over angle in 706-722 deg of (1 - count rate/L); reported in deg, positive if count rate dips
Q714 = -3.3 deg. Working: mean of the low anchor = 3.43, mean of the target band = 3.79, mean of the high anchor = 2.92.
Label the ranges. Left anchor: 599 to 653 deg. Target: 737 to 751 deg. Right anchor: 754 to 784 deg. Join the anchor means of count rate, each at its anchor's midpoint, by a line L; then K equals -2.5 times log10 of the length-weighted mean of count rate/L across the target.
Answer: 0.33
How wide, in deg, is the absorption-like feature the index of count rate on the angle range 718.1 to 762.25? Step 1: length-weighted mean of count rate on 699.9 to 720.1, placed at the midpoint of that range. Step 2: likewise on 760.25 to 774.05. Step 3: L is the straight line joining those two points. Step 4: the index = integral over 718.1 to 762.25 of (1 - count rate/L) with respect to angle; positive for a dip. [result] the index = 9.2 deg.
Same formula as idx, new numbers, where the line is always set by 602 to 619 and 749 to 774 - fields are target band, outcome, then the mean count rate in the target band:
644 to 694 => 1.76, 3.43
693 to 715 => -4.01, 3.84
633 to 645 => 0.93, 3.52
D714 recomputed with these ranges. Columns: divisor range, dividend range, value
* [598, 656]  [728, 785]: 0.80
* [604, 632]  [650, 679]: 0.91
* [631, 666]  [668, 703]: 1.02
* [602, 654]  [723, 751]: 0.77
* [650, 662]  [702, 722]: 1.12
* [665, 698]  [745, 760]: 0.64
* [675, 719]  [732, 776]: 0.74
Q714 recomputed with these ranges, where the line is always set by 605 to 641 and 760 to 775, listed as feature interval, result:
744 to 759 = 4.7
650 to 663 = 0.6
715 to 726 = -0.8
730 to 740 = 0.9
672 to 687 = 0.3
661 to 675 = 0.6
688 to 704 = -1.2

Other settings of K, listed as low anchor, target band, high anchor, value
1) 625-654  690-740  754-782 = -0.095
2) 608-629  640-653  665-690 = 0.039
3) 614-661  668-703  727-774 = -0.119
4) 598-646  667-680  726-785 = -0.002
